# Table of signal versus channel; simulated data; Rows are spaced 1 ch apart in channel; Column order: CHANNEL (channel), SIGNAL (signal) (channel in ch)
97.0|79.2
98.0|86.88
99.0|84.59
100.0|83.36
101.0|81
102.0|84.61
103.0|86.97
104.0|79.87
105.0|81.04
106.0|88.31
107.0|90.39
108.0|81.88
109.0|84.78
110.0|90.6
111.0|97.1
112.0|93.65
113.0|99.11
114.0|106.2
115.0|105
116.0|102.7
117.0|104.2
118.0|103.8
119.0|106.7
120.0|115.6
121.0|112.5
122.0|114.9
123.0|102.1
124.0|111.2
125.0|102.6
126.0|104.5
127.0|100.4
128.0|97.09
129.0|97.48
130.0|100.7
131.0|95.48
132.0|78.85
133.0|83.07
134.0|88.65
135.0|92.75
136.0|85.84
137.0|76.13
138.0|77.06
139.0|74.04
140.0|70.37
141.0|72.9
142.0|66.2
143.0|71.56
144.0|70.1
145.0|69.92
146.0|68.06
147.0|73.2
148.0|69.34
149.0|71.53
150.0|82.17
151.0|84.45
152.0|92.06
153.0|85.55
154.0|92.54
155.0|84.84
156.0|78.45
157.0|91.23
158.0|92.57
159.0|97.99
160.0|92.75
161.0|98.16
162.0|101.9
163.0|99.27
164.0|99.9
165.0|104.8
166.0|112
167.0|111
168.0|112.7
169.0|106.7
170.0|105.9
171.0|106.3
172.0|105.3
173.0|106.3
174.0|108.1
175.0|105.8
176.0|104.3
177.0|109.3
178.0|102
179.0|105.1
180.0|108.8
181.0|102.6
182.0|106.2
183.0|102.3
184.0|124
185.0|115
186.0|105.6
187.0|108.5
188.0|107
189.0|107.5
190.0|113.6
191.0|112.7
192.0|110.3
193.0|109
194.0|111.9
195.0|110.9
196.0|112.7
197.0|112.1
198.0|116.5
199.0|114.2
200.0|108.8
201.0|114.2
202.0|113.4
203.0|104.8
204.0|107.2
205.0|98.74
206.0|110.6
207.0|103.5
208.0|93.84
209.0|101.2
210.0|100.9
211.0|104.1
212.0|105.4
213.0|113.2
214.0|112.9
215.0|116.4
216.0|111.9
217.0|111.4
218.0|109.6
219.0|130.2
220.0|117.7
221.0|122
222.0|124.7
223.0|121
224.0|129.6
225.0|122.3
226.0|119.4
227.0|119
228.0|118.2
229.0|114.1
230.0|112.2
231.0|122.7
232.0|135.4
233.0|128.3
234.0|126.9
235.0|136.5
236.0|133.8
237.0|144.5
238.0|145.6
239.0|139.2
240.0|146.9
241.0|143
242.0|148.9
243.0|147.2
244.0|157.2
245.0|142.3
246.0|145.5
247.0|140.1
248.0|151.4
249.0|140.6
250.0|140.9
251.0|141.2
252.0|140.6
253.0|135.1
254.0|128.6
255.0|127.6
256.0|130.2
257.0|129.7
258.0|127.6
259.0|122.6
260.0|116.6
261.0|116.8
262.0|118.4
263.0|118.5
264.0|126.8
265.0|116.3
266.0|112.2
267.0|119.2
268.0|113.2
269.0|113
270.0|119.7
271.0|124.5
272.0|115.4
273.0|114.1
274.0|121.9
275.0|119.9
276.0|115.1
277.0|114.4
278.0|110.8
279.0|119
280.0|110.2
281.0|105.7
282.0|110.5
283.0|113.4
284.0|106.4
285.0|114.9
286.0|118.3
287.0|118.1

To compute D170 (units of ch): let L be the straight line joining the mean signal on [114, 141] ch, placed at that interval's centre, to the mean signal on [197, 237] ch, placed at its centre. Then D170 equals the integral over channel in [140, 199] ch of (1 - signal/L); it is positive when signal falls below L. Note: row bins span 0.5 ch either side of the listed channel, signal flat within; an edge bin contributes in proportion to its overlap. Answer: 4.1 ch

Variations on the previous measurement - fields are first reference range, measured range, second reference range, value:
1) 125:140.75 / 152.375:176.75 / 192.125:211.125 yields -0.68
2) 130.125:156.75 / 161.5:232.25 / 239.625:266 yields -3.46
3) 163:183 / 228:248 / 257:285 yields -4.26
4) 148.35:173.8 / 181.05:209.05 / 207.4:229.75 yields -0.56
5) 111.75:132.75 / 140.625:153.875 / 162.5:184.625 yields 3.67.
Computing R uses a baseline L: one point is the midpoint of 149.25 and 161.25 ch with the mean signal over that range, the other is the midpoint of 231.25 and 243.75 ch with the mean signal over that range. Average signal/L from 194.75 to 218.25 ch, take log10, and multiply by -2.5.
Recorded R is 0.11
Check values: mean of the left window 88.8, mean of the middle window 109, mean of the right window 140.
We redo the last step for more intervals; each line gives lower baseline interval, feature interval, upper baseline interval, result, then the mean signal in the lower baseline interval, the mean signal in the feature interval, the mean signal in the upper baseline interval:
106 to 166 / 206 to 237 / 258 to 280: -0.09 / 91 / 118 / 118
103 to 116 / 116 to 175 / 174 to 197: 0.08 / 91.8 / 93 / 109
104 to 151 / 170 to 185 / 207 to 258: 0.01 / 89.7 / 107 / 127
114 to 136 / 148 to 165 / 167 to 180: 0.16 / 101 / 90.1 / 107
